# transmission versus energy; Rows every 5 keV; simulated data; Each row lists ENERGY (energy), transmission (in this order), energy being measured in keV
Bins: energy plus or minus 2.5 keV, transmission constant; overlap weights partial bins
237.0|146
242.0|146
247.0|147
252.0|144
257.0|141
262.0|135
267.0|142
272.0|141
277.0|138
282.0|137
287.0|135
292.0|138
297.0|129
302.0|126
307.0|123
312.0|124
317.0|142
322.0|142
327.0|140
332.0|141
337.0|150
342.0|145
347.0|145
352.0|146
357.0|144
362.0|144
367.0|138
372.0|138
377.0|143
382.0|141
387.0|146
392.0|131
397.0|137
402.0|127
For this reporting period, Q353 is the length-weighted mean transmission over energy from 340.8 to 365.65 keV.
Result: 144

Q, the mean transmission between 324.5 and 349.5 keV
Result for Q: 144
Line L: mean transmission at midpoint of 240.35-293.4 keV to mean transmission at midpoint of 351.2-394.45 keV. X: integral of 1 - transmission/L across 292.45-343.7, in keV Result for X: 1.7 keV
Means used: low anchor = 140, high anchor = 141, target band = 136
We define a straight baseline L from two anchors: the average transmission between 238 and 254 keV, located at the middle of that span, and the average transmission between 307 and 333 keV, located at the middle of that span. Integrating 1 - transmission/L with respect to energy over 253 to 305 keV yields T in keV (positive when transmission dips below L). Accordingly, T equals 1.9 keV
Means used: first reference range 146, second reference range 136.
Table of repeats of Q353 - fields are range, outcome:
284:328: 133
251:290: 139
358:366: 143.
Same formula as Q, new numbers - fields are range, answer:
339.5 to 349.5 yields 145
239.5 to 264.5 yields 143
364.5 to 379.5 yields 140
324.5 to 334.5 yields 140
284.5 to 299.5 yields 134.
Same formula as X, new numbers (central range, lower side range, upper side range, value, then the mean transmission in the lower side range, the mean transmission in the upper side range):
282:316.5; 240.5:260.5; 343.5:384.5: 3.1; 144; 142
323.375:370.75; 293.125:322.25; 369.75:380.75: -2.5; 130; 141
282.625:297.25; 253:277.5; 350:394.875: 0.5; 140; 141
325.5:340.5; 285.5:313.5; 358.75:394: -1.1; 129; 140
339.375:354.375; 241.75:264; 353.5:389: -0.3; 142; 142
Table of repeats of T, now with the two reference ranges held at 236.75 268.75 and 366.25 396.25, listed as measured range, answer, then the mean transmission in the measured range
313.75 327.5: 0.04 keV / 141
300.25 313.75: 1.64 keV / 124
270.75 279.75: 0.19 keV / 139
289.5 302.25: 0.88 keV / 132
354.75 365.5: -0.26 keV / 143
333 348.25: -0.62 keV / 146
